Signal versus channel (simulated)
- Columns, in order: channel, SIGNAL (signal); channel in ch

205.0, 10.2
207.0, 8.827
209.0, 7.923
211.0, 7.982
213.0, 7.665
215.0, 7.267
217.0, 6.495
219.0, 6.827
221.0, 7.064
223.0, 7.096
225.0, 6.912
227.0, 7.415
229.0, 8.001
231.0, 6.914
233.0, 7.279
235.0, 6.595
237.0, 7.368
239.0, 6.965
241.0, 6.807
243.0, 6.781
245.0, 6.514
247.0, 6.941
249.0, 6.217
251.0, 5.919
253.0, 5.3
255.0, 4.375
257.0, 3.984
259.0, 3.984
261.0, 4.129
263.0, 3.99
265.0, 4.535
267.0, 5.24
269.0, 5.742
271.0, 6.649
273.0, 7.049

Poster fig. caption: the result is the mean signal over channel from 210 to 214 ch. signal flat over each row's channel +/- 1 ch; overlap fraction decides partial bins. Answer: 7.82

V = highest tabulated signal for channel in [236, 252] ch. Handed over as 7.368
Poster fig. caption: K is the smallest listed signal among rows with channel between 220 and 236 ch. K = 6.595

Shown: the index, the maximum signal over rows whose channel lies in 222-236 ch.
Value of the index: 8.001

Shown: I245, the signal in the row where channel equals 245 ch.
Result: 6.514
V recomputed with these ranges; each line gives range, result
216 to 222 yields 7.064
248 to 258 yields 6.217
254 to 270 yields 5.742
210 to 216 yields 7.982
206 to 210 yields 8.827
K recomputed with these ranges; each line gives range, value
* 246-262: 3.984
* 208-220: 6.495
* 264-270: 4.535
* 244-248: 6.514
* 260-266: 3.99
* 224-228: 6.912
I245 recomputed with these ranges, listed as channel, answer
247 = 6.941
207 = 8.827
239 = 6.965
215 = 7.267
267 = 5.24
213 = 7.665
